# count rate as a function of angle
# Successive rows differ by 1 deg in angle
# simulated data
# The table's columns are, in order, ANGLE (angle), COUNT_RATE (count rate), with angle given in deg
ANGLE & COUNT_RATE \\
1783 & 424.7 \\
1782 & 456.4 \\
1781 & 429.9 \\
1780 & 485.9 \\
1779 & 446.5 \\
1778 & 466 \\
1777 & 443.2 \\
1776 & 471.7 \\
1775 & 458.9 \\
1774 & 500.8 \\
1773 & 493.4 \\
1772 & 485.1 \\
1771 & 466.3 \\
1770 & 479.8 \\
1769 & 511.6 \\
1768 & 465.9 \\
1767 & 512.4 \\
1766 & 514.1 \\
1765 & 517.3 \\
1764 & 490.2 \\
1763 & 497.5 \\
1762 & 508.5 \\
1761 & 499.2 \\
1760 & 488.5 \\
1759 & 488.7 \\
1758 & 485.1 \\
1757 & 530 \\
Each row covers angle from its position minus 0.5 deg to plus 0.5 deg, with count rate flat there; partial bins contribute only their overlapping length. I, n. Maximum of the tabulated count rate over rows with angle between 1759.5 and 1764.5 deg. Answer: 508.5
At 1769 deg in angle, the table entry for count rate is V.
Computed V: 511.6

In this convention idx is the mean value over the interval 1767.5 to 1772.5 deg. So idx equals 482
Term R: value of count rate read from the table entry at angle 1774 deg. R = 500.8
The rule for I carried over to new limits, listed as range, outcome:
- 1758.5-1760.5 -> 488.7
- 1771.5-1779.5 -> 500.8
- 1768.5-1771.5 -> 511.6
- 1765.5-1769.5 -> 514.1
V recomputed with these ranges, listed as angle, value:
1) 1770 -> 479.8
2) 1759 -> 488.7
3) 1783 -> 424.7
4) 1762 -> 508.5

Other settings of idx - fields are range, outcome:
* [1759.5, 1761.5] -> 494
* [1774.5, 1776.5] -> 465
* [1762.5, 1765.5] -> 502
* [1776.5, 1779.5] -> 452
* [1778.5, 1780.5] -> 466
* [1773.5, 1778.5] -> 468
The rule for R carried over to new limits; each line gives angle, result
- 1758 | 485.1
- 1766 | 514.1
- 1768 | 465.9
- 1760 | 488.5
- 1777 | 443.2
